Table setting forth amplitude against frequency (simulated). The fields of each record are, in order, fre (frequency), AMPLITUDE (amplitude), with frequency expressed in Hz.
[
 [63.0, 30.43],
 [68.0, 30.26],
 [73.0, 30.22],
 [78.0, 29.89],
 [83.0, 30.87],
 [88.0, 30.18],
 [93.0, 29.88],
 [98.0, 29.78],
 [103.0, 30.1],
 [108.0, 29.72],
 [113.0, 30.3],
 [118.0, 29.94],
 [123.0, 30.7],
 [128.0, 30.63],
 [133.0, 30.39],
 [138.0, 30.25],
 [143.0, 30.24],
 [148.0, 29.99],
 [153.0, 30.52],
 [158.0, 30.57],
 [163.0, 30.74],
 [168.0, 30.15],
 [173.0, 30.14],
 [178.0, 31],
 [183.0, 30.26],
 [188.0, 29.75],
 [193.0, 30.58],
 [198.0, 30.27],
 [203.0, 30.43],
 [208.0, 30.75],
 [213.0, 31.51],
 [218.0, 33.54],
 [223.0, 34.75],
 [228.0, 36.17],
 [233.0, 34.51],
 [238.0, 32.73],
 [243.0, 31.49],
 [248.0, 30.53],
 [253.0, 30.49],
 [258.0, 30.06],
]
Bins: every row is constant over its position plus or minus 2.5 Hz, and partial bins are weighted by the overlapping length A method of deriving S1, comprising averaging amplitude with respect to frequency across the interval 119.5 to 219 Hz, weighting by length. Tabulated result 30.6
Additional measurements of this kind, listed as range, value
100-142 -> 30.2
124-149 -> 30.3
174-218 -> 30.7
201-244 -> 33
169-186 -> 30.4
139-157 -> 30.3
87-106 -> 30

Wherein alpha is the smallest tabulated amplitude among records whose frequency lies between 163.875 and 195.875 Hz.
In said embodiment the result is 29.75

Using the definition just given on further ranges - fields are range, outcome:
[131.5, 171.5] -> 29.99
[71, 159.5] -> 29.72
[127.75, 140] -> 30.25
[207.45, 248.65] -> 30.53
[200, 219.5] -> 30.43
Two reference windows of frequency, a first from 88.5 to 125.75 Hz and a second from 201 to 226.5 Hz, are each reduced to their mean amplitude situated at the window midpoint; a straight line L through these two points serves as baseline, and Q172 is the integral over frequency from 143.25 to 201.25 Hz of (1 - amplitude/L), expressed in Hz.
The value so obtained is 2.1 Hz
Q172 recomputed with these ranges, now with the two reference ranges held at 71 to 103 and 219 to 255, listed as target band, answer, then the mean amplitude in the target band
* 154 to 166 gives 0.35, 30.6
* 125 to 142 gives 0.33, 30.4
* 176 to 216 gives 2.02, 30.6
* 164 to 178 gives 0.61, 30.4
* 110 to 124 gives 0.21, 30.3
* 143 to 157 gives 0.47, 30.3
